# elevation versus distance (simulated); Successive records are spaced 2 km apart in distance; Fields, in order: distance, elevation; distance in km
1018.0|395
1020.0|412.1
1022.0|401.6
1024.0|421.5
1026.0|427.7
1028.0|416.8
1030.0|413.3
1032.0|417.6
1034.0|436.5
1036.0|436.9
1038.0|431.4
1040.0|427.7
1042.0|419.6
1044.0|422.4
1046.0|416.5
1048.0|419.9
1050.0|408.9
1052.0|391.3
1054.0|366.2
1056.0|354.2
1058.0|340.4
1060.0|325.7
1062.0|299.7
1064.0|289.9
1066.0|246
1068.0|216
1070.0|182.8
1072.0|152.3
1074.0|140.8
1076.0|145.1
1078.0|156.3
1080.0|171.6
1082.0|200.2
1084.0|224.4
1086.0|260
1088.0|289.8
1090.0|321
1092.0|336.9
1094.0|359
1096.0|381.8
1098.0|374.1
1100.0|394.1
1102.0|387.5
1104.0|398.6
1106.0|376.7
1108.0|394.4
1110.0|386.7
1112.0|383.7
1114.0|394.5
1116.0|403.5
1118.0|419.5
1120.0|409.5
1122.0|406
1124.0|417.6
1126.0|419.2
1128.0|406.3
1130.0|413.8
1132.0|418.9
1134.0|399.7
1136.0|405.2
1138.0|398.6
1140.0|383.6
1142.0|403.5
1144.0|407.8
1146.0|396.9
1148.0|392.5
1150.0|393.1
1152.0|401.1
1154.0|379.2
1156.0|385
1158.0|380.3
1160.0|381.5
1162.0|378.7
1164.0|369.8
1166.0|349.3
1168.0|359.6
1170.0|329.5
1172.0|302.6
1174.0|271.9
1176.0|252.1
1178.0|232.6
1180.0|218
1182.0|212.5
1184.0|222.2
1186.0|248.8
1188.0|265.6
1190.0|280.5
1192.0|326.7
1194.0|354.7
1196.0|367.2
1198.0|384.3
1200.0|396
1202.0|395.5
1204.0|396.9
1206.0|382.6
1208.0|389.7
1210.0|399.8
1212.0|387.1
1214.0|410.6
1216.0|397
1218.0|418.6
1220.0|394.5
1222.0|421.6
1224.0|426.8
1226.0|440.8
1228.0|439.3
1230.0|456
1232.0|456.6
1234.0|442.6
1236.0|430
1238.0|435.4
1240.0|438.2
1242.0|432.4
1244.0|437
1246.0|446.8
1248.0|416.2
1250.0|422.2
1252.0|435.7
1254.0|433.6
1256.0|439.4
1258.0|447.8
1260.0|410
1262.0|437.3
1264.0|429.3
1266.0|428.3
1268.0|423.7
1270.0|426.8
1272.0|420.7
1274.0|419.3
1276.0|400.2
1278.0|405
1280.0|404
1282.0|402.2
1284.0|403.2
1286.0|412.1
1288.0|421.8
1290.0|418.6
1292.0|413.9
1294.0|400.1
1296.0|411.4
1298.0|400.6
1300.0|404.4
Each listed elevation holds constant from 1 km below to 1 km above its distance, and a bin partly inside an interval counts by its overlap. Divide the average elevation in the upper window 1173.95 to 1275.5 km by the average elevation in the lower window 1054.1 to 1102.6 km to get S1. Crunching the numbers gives 1.42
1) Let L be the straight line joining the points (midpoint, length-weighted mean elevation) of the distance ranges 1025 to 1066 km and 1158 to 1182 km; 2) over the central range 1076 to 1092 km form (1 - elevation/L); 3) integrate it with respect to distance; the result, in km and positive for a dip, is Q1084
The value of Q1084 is 5.8 km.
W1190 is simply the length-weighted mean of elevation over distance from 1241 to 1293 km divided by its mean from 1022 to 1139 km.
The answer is 1.20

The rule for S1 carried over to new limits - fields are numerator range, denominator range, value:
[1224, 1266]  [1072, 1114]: 1.44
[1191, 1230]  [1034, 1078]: 1.23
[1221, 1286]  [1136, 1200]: 1.27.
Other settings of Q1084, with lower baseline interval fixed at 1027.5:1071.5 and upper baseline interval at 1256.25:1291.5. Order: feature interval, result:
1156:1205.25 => 9.3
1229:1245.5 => -1.3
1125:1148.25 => -1.1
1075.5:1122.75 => 5.4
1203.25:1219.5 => 0.2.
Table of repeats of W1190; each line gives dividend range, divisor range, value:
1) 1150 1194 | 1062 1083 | 1.61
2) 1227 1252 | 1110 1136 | 1.08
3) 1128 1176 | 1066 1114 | 1.30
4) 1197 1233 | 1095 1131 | 1.03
